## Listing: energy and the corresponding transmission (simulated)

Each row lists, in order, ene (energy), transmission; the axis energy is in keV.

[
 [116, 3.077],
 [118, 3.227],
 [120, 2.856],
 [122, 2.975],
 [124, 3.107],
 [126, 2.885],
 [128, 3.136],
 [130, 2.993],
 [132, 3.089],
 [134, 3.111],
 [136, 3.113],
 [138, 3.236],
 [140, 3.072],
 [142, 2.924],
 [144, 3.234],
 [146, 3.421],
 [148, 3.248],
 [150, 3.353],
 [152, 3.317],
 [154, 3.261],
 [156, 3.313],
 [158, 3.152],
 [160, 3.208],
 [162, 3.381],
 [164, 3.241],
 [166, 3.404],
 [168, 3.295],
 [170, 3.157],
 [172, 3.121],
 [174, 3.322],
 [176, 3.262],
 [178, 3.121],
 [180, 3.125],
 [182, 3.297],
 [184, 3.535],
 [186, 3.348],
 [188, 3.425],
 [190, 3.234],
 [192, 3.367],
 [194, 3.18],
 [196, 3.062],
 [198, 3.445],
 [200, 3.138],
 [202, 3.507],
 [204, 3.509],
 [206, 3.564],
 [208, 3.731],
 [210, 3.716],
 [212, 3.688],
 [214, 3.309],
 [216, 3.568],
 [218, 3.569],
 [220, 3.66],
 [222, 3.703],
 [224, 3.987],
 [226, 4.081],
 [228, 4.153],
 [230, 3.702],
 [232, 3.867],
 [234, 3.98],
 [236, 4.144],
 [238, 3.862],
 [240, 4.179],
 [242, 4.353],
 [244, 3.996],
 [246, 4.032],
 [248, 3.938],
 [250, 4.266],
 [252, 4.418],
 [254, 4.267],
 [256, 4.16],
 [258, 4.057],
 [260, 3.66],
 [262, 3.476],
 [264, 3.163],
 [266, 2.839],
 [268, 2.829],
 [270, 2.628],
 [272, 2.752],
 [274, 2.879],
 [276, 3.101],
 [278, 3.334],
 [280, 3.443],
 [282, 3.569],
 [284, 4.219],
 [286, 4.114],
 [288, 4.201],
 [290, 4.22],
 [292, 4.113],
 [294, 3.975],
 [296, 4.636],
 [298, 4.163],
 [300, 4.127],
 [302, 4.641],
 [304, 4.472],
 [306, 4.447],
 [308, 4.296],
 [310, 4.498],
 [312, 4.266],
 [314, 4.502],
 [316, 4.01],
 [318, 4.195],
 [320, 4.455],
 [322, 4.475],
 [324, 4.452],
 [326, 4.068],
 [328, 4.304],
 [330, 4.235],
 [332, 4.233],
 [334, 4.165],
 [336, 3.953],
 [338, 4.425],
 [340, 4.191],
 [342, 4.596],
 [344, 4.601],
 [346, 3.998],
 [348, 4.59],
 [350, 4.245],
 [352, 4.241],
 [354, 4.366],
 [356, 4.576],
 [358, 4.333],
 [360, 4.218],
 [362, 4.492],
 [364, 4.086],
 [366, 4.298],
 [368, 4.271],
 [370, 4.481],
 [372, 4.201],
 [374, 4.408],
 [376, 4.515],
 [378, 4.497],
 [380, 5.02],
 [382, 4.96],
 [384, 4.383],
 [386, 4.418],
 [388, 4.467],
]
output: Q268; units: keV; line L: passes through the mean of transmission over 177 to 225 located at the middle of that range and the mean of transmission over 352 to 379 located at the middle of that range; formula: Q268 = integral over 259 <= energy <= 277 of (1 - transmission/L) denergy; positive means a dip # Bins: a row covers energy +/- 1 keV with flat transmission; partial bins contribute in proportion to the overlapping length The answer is 3.7 keV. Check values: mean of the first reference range 3.45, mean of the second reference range 4.36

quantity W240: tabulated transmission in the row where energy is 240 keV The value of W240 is 4.179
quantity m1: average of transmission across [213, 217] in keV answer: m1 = 3.44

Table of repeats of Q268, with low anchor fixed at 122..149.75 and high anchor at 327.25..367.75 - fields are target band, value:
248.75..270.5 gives 1.0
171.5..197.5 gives 1.0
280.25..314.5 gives -1.8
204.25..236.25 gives -1.5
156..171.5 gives 0.1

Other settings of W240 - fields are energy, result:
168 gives 3.295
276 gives 3.101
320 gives 4.455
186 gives 3.348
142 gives 2.924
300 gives 4.127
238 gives 3.862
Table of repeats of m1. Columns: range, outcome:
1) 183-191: 3.39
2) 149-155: 3.31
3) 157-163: 3.25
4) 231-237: 4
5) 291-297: 4.24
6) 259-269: 3.19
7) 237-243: 4.13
